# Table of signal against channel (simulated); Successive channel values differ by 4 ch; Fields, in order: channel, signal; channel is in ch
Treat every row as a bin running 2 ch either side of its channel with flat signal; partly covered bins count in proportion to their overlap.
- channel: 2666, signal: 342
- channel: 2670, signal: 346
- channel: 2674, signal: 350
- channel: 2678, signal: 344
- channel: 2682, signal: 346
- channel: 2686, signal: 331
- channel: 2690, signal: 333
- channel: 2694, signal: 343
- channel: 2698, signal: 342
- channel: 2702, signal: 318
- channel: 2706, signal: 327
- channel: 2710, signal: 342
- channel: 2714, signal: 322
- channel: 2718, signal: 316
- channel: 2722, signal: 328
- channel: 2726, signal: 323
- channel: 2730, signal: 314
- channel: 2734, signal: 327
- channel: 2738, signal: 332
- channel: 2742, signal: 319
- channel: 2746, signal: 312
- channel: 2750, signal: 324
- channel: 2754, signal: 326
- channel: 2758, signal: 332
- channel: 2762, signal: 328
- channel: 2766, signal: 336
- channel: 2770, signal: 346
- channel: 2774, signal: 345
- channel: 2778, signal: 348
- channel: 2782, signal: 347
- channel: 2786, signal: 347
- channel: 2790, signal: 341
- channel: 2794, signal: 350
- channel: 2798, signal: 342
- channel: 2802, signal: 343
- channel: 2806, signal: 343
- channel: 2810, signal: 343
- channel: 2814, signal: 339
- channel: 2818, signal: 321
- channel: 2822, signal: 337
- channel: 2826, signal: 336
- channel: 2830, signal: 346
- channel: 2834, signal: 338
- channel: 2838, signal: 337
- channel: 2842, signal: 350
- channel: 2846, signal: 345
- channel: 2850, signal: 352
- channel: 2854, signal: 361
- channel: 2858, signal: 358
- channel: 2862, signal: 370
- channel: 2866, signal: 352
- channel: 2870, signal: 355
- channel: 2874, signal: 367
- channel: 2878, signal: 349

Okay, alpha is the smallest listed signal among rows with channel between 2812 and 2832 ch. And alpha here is 321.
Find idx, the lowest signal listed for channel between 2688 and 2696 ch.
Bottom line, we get 333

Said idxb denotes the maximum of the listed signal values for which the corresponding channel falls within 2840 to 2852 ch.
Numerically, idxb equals 352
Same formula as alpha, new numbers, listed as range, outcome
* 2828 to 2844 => 337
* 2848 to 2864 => 352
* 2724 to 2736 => 314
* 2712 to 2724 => 316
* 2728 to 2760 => 312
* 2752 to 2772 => 326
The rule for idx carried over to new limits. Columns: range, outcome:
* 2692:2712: 318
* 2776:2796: 341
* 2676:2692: 331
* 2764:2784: 336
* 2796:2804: 342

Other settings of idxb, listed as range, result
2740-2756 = 326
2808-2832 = 346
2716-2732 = 328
